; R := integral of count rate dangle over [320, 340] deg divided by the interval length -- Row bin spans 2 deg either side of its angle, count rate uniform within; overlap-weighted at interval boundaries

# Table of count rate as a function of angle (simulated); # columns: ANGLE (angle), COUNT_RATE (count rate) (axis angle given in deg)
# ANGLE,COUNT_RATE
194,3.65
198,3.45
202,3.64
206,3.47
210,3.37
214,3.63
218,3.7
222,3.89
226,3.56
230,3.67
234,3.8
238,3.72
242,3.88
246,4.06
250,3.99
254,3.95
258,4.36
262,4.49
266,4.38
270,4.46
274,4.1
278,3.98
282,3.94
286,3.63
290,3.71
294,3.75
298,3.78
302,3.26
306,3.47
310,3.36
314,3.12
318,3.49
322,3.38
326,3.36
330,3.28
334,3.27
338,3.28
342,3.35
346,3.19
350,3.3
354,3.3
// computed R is 3.31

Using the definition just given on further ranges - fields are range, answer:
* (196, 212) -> 3.48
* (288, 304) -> 3.62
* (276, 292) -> 3.82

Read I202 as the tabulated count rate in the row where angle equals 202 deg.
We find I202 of 3.64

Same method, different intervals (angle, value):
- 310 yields 3.36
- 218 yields 3.7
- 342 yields 3.35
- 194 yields 3.65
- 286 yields 3.63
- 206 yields 3.47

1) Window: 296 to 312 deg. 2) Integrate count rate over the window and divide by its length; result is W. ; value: 3.47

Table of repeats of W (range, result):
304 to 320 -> 3.36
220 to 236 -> 3.73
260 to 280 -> 4.28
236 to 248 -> 3.89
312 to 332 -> 3.33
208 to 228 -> 3.63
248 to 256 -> 3.97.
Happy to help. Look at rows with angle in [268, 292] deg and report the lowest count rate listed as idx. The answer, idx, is 3.63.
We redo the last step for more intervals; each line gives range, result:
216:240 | 3.56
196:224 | 3.37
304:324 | 3.12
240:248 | 3.88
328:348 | 3.19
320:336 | 3.27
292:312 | 3.26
